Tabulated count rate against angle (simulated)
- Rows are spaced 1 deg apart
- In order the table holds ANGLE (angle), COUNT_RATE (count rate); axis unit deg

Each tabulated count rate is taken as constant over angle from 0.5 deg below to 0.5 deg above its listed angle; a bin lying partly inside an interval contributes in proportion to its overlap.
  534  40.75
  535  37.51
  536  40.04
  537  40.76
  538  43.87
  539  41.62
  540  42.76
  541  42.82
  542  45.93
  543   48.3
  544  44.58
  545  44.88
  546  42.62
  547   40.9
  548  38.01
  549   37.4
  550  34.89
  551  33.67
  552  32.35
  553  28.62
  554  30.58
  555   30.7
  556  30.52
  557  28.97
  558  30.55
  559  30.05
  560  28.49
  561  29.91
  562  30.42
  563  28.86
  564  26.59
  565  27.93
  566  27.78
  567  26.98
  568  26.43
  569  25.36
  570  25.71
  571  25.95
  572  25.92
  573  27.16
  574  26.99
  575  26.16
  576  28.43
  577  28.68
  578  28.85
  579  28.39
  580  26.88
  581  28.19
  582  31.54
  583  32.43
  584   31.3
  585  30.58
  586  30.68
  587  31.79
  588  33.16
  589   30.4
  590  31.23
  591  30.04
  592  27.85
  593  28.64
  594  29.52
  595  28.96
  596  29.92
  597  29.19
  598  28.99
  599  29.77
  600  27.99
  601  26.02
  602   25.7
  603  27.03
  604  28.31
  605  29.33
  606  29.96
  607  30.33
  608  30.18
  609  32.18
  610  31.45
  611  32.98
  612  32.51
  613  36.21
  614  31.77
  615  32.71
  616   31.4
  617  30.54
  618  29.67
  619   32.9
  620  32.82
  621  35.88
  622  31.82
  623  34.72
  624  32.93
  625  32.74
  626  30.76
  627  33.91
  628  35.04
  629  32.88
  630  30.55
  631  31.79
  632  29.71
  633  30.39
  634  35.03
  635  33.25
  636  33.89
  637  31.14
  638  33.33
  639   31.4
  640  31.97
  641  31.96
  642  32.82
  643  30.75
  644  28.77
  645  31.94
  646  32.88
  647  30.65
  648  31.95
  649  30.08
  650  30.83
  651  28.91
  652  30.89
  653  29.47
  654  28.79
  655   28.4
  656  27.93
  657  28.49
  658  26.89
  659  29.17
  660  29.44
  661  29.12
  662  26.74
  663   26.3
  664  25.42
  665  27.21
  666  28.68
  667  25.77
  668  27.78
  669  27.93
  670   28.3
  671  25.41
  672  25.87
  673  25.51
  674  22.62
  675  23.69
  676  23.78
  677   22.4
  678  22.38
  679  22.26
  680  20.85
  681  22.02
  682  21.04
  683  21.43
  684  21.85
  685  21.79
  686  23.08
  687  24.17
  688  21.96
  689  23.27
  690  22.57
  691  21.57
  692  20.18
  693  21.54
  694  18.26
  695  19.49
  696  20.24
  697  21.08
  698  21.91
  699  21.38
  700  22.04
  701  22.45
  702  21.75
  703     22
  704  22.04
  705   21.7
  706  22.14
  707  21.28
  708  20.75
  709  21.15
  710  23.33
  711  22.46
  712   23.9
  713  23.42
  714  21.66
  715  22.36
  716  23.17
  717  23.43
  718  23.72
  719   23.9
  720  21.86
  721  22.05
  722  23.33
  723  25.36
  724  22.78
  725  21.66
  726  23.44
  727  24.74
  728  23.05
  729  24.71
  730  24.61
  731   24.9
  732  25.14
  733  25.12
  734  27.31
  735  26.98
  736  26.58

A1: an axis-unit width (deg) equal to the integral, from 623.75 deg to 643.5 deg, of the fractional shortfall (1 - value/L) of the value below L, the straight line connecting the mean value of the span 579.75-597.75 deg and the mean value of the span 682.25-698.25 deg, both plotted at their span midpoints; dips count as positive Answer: -4.5 deg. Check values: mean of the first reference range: 30.2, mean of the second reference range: 21.5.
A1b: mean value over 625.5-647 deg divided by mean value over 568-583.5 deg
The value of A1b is 1.2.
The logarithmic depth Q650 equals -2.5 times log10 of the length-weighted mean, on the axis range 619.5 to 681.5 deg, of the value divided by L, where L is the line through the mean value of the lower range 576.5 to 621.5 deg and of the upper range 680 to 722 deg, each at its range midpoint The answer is -0.122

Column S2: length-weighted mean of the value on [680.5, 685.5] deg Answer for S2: 21.6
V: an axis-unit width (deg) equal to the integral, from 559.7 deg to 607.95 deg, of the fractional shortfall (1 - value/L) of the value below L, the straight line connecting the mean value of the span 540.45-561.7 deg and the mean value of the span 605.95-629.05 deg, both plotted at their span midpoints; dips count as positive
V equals 7.74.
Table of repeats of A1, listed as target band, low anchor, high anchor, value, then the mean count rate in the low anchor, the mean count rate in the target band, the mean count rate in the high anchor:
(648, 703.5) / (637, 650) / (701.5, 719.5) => 5.2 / 31.5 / 24.7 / 22.5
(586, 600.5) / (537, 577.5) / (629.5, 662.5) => 1.0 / 33.1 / 29.8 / 30.6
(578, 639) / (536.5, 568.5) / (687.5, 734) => -1.1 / 35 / 31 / 22.5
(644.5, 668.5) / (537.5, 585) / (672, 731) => -3.0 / 32.4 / 28.9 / 22.4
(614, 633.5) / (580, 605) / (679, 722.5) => -3.5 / 29.5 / 32.3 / 22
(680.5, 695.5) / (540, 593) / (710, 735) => 2.3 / 31.7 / 21.6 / 23.7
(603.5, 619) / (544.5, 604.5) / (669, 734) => -1.9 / 30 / 31.4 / 22.8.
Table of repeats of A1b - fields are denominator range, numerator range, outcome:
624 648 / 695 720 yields 0.69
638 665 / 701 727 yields 0.76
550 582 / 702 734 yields 0.81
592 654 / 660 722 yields 0.74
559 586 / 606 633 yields 1.14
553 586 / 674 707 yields 0.76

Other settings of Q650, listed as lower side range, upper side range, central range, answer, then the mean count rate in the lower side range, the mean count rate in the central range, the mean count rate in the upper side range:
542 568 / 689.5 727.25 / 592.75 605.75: 0.07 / 33.5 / 28.4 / 22.1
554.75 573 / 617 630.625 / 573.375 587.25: 0.00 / 28.1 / 29.3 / 32.7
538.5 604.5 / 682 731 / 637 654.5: -0.18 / 31.3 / 31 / 22.3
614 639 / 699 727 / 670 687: 0.15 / 32.5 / 23.1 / 22.6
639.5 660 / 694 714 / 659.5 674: 0.02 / 30.2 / 27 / 21.7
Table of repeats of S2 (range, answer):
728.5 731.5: 24.7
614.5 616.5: 32.1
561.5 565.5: 28.4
